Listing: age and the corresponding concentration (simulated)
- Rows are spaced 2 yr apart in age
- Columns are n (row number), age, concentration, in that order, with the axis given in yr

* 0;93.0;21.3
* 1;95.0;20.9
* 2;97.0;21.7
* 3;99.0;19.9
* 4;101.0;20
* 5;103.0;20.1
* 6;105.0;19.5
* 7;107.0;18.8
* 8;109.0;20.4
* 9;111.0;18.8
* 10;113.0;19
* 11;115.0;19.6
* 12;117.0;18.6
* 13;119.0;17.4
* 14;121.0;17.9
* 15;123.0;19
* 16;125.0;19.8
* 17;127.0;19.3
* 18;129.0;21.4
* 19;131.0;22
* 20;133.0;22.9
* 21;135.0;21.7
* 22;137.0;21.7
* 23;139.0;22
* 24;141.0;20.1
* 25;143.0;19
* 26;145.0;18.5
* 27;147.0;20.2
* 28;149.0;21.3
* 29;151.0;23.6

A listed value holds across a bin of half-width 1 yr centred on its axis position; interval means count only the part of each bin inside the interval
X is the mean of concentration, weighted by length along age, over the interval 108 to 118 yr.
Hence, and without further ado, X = 19.3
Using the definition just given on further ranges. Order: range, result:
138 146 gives 19.9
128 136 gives 22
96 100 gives 20.8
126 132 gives 20.9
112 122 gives 18.5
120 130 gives 19.5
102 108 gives 19.5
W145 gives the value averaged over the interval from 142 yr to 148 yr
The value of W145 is 19.2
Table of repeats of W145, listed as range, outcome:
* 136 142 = 21.3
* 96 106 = 20.2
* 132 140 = 22.1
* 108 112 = 19.6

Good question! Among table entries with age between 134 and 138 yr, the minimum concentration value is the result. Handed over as 21.7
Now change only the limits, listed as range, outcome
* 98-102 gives 19.9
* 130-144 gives 19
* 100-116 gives 18.8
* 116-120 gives 17.4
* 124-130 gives 19.3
